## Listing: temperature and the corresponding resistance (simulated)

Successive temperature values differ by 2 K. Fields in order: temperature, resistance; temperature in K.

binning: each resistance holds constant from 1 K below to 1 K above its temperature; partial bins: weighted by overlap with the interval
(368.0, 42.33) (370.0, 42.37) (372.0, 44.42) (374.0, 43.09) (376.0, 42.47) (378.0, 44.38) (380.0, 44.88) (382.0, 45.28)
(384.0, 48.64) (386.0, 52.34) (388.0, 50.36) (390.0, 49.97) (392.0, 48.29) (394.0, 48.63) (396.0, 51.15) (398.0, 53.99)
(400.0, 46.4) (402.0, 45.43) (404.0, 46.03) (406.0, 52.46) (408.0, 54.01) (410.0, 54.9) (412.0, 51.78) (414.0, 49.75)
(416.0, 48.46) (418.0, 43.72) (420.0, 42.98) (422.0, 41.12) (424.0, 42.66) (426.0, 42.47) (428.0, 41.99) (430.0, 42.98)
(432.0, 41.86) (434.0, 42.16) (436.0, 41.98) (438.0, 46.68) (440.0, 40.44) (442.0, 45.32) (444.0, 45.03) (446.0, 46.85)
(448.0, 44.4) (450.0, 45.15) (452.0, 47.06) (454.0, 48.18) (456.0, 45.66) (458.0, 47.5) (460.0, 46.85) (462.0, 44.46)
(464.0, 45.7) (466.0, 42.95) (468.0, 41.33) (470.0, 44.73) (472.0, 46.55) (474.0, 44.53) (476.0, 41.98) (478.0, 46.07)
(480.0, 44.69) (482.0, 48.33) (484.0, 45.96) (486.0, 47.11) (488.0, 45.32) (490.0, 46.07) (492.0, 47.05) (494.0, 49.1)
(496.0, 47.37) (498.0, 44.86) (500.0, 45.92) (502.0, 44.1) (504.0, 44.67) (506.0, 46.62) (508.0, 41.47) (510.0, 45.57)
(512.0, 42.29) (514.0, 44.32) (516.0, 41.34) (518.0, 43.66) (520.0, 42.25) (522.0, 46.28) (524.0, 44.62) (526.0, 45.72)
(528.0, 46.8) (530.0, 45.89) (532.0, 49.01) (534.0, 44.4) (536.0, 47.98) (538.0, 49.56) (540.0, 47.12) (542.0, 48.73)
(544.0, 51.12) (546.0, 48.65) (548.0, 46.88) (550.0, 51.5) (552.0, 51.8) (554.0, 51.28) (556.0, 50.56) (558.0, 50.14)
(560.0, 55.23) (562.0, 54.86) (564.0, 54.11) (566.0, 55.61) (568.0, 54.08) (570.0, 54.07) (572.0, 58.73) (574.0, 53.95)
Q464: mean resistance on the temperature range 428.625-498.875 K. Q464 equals 45.2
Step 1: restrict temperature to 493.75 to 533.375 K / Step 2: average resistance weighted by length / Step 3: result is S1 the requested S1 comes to 45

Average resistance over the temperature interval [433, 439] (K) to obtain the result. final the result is 43.6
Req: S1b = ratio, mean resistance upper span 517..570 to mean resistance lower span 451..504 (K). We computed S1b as 1.08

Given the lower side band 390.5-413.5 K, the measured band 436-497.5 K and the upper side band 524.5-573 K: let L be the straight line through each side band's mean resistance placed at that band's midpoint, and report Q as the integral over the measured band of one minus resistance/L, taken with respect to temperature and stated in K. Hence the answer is 5.9 K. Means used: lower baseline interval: 50.3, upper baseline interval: 50.5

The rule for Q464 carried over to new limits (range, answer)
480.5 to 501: 46.7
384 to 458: 46.8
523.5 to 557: 48.4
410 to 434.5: 44.8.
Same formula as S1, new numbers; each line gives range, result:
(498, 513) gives 44.4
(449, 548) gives 45.8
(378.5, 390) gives 48.3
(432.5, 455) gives 44.8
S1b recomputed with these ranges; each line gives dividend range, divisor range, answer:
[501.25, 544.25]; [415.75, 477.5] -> 1.03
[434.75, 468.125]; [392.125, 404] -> 0.92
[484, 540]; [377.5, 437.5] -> 0.97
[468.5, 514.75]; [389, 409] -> 0.91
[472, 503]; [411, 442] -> 1.04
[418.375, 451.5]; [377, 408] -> 0.89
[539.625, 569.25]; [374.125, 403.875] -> 1.08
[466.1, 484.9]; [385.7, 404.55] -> 0.91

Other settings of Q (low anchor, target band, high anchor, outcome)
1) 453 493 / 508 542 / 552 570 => 3.2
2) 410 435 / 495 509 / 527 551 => 0.6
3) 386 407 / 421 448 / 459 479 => 2.1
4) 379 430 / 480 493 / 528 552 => 0.4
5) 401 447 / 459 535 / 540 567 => 5.8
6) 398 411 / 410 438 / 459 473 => 2.2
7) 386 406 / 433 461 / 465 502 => 1.1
